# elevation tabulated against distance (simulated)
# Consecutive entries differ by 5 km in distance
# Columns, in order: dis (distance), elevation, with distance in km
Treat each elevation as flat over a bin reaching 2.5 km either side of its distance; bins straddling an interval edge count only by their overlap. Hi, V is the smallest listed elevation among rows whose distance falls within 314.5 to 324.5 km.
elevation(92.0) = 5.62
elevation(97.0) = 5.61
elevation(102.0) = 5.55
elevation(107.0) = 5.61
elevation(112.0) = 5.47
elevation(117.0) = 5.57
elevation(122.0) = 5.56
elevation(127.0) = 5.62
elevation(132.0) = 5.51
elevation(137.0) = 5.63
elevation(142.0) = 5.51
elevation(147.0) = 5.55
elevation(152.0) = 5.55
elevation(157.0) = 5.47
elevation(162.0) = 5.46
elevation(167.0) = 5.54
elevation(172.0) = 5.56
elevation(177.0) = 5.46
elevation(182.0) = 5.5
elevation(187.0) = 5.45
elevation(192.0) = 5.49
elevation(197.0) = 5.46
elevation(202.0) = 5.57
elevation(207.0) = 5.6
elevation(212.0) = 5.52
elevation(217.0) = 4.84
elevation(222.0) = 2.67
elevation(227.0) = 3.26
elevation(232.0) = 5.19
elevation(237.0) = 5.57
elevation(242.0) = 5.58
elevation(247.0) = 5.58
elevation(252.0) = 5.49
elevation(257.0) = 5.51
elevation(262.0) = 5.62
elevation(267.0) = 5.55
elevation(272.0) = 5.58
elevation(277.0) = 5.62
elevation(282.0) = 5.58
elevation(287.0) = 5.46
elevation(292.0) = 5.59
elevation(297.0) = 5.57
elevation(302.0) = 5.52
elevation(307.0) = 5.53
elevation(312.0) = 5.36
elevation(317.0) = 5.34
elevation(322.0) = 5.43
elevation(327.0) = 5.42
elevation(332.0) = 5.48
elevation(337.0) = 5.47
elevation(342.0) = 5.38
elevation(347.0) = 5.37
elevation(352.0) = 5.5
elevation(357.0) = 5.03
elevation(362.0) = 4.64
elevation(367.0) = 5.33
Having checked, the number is 5.34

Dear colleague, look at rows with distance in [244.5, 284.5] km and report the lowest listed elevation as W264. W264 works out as 5.49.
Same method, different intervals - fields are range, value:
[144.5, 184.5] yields 5.46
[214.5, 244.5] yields 2.67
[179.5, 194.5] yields 5.45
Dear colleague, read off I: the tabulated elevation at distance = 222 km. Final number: 2.67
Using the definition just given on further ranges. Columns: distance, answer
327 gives 5.42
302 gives 5.52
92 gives 5.62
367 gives 5.33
